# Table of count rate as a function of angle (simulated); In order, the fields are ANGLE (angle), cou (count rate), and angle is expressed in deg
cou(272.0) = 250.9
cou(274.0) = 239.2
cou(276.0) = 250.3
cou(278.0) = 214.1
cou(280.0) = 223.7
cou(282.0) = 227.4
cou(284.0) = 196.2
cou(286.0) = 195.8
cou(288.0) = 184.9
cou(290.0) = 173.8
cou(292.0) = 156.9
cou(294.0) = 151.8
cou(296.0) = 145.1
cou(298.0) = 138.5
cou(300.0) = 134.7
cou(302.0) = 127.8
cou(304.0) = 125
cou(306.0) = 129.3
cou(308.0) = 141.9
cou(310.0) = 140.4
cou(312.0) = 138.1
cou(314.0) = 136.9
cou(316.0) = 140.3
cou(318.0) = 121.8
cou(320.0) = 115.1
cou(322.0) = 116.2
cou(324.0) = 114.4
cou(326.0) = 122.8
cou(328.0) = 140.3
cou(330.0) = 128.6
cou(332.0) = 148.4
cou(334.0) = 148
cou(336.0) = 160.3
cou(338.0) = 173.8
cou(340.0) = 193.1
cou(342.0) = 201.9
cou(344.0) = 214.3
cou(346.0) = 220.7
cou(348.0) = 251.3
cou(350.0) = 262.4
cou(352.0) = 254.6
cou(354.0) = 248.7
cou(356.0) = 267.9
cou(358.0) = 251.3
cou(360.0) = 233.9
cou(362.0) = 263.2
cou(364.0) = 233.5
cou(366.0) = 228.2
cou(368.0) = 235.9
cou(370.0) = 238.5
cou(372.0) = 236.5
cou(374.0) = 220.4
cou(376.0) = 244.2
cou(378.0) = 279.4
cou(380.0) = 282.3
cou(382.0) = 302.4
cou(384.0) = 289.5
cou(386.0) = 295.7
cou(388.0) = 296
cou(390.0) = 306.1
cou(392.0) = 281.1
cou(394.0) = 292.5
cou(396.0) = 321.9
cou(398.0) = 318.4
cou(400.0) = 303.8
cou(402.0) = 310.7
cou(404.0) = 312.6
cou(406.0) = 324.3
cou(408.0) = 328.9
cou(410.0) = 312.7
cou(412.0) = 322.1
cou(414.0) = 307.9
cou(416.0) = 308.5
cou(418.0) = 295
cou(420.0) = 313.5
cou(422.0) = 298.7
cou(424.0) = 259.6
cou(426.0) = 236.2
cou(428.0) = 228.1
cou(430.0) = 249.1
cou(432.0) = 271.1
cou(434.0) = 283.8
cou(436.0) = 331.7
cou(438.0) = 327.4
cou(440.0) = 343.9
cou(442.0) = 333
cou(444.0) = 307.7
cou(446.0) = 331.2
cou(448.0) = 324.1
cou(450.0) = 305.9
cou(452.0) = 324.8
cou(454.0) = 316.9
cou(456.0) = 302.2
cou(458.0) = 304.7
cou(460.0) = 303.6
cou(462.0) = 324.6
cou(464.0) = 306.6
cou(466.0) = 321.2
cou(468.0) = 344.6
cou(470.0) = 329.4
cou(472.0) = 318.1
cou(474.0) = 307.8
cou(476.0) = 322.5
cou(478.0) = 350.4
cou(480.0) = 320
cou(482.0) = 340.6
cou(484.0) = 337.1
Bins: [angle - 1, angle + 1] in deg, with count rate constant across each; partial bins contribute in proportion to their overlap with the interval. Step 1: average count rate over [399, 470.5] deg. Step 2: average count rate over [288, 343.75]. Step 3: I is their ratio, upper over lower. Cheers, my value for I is 2.12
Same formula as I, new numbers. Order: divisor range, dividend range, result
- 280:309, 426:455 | 1.88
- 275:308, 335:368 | 1.33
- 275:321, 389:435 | 1.83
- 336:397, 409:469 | 1.21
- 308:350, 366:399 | 1.74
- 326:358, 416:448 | 1.48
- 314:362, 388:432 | 1.60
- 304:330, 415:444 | 2.25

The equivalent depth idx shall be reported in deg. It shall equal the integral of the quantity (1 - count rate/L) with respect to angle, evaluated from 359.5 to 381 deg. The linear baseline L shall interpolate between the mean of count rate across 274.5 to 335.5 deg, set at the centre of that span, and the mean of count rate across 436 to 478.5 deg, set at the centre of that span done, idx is -1.8 deg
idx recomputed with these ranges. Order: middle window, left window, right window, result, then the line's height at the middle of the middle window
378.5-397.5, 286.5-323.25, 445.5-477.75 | -5.0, 235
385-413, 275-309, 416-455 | -4.4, 267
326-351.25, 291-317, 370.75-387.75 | 2.0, 199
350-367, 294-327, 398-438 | -3.7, 205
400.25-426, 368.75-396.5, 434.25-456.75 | -0.6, 298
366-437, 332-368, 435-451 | -1.9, 279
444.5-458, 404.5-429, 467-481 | -0.1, 315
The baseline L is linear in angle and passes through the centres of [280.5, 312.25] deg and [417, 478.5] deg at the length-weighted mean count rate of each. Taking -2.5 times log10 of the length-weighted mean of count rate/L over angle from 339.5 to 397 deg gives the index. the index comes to -0.126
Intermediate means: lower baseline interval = 158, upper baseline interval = 307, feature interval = 257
